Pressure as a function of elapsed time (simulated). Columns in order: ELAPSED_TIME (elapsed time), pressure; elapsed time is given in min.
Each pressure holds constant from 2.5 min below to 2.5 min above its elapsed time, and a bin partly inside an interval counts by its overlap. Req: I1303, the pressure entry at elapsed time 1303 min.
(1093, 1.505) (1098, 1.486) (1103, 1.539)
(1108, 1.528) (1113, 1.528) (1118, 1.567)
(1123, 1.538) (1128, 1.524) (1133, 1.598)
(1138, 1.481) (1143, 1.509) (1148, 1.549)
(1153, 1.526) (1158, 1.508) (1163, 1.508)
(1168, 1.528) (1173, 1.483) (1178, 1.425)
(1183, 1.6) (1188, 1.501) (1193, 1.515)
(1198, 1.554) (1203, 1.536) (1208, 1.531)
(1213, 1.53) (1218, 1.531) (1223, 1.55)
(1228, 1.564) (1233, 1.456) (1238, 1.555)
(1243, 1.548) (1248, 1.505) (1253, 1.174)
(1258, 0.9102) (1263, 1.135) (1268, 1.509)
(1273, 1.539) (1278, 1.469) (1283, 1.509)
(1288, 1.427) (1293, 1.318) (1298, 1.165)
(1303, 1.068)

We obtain 1.068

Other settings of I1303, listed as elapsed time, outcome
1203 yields 1.536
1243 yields 1.548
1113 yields 1.528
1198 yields 1.554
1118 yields 1.567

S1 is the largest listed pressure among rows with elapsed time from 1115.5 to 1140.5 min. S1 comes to 1.598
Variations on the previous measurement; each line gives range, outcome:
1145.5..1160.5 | 1.549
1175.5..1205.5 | 1.6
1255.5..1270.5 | 1.509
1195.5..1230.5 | 1.564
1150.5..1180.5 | 1.528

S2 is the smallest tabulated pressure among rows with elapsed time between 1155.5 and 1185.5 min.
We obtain 1.425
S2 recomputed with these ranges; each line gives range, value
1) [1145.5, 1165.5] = 1.508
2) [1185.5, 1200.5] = 1.501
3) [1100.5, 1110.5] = 1.528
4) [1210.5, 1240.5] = 1.456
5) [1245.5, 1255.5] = 1.174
